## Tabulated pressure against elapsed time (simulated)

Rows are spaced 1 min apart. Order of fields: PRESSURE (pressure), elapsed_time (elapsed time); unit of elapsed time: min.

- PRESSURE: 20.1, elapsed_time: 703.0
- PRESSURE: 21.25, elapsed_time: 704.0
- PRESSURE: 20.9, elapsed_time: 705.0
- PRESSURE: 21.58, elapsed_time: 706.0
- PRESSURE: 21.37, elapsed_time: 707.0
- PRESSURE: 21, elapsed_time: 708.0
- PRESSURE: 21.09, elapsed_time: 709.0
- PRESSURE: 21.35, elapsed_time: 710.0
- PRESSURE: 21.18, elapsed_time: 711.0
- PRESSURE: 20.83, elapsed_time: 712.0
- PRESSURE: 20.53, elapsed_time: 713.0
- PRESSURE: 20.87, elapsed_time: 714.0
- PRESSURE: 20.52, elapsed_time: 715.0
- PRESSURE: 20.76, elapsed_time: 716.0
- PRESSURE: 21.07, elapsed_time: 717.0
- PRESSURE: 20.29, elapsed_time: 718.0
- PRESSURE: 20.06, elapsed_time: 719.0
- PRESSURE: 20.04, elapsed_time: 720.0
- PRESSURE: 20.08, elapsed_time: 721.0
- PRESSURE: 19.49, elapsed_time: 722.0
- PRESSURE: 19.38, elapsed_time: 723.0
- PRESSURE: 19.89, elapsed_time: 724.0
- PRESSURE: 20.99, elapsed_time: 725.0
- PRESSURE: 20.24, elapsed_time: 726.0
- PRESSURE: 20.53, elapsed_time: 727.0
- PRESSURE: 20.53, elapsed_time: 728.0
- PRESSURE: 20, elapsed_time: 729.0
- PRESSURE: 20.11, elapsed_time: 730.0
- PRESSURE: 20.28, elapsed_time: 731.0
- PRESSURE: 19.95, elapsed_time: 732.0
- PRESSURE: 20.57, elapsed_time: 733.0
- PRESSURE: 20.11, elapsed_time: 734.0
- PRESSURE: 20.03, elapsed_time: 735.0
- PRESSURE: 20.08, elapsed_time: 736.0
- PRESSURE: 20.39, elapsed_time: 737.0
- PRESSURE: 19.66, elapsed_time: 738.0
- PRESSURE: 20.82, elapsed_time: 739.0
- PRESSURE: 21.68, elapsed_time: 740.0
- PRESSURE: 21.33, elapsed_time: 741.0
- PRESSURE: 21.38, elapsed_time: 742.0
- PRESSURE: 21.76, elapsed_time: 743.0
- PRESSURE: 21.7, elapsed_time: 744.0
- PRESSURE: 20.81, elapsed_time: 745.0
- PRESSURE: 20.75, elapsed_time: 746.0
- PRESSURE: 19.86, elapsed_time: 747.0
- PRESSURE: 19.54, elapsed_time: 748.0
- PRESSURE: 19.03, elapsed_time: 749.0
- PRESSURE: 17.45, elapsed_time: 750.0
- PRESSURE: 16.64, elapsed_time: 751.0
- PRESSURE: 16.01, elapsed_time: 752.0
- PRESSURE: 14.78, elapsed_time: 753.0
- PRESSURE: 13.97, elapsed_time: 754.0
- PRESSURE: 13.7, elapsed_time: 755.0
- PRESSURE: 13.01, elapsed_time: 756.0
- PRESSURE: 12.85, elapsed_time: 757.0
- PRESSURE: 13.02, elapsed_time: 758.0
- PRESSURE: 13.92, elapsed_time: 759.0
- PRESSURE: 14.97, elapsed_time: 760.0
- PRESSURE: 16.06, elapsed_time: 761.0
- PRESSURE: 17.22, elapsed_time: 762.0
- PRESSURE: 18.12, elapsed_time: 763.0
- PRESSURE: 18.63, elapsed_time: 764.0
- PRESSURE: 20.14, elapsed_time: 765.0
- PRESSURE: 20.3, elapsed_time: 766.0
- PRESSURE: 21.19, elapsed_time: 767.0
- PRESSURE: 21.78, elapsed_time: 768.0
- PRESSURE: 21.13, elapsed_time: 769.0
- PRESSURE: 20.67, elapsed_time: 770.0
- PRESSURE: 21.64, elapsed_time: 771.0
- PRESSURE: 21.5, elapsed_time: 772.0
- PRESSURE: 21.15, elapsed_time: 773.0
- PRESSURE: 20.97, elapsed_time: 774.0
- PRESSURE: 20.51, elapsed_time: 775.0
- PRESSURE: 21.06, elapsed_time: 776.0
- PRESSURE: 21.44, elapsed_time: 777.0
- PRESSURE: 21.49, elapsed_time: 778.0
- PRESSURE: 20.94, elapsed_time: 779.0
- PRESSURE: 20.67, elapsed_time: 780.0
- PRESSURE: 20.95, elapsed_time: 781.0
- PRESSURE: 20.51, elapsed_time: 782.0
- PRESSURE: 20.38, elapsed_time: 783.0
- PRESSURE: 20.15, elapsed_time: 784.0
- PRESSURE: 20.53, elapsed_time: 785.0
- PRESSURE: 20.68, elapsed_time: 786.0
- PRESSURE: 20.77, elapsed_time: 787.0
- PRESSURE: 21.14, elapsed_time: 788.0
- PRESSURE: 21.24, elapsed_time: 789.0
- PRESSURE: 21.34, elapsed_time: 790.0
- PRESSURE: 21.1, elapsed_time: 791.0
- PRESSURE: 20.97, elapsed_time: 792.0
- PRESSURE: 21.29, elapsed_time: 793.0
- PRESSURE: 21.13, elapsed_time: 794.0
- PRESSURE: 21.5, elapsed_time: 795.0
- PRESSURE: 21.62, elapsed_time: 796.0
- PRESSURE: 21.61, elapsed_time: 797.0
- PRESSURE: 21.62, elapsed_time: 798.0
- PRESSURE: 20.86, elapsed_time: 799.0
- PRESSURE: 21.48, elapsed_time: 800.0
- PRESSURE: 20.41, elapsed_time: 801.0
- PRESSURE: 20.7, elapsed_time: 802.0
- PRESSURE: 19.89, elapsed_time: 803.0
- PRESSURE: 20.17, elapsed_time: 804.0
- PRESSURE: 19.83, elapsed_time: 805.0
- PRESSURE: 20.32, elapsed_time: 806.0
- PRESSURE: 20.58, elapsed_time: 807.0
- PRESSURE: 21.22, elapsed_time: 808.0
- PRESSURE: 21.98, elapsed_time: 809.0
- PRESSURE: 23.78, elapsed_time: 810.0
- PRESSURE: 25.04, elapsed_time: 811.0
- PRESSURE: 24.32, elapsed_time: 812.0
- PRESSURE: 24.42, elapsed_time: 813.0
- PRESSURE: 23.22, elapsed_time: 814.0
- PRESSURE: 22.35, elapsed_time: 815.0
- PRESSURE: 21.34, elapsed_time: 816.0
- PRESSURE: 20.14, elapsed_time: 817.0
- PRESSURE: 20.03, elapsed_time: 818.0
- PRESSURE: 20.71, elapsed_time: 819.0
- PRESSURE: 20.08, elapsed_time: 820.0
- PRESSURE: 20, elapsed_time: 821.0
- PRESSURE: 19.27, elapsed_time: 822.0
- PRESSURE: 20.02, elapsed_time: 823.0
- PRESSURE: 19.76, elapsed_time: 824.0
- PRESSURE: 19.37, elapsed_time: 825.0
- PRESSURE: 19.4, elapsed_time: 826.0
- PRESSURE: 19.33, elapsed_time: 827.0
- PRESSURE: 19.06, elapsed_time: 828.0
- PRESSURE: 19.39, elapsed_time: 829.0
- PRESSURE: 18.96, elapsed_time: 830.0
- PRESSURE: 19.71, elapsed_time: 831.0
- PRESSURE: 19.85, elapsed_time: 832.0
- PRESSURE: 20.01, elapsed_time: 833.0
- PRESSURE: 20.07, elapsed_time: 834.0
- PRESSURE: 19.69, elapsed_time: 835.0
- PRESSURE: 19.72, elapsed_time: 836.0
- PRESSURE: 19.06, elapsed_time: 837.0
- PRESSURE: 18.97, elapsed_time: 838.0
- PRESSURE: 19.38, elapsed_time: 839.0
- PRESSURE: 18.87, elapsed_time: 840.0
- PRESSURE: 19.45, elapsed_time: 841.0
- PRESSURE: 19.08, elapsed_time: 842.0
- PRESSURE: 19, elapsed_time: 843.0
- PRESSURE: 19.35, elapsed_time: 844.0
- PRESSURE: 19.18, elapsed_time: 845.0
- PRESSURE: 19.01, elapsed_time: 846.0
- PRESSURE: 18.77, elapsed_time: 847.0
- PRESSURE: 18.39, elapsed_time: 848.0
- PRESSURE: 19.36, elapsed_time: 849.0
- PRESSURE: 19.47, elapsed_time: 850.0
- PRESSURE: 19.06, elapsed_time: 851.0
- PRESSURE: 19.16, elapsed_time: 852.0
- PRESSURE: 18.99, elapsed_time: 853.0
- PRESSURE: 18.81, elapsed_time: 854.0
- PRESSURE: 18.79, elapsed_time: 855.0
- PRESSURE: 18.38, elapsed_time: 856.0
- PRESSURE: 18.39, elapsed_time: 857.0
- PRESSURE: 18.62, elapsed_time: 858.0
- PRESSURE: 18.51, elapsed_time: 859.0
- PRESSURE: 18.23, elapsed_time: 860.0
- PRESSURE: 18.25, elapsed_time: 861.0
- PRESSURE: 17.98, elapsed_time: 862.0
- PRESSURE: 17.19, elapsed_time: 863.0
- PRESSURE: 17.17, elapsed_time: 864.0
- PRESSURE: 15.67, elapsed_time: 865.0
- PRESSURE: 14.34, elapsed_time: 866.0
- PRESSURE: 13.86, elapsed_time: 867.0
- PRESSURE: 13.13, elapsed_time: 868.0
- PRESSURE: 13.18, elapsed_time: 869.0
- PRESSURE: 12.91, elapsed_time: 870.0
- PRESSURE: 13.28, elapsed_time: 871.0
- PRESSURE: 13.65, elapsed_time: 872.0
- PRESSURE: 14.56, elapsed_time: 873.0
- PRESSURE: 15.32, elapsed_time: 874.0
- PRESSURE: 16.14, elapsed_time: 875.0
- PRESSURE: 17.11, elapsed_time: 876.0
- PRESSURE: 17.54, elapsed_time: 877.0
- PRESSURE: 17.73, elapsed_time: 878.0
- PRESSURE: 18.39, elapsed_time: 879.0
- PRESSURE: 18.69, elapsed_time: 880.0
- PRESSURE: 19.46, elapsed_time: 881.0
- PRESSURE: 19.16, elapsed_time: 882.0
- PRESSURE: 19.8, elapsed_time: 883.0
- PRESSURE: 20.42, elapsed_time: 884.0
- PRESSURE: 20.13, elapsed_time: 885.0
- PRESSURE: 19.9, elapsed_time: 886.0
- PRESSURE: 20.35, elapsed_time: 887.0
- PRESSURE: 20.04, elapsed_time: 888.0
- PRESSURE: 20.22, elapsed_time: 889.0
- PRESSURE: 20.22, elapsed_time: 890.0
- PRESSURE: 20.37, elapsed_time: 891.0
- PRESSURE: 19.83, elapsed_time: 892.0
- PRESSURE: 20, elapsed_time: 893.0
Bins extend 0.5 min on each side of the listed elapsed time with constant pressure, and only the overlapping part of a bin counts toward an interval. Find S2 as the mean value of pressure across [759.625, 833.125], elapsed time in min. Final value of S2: 20.6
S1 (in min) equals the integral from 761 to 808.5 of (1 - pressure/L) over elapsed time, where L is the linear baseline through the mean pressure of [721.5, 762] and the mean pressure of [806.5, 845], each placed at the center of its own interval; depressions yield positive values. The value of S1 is -2.7 min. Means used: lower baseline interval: 18.7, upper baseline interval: 20.4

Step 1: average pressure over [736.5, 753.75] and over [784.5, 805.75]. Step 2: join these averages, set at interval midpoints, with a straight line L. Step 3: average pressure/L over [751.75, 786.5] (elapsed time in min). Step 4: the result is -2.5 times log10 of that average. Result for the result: 0.08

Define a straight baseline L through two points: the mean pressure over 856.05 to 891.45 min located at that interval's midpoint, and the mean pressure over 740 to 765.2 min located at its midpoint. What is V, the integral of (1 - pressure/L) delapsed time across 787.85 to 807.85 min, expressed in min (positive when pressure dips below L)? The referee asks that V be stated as -3.95 min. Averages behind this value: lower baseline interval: 17.5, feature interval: 20.9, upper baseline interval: 17.4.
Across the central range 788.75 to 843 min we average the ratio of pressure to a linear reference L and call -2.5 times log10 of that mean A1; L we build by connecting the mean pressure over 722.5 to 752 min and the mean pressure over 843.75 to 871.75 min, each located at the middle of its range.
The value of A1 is -0.13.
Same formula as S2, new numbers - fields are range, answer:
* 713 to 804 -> 19.8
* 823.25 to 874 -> 18.1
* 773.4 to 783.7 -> 20.9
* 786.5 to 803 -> 21.1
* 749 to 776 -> 17.8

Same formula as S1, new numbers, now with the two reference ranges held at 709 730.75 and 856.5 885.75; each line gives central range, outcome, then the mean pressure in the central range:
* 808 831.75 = -3.7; 20.9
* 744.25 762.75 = 3.1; 16.4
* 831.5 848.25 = -1.6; 19.3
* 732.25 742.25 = -0.3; 20.6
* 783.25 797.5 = -1.7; 21.1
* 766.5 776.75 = -1.0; 21.2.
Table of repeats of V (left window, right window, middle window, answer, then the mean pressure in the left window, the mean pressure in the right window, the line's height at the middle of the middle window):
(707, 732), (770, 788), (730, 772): 3.94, 20.5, 20.9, 20.7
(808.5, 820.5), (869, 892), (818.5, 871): 4.79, 22.3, 17.9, 20.3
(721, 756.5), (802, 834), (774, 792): -0.68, 19.3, 20.7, 20.1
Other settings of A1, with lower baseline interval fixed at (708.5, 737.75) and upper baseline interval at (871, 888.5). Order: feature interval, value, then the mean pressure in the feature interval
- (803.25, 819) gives -0.15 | 21.8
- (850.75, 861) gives -0.02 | 18.7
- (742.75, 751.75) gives 0.02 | 19.6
